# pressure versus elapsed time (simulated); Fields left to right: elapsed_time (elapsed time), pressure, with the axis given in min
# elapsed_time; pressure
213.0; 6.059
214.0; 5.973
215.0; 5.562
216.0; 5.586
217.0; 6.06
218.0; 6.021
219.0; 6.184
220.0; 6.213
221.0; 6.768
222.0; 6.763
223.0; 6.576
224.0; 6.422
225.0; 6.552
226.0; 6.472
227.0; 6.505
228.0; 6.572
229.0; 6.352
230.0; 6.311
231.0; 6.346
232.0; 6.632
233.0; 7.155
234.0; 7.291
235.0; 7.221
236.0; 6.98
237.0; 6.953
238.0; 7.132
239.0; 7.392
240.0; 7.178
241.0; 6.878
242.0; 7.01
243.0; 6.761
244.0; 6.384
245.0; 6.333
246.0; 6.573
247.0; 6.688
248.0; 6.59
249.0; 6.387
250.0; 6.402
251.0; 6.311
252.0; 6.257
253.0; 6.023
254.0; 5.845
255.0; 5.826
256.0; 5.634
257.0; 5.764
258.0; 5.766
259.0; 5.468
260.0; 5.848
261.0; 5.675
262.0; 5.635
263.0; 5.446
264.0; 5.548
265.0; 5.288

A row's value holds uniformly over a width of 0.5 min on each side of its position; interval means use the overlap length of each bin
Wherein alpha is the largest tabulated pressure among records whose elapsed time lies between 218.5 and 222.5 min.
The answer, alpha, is 6.768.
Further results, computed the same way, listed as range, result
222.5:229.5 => 6.576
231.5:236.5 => 7.291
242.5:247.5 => 6.761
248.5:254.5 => 6.402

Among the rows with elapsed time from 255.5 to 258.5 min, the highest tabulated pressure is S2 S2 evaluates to 5.766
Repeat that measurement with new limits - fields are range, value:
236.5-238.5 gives 7.132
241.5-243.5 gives 7.01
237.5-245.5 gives 7.392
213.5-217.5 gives 6.06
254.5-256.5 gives 5.826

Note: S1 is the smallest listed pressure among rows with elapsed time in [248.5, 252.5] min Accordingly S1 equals 6.257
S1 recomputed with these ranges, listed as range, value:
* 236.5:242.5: 6.878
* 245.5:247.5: 6.573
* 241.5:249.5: 6.333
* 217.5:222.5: 6.021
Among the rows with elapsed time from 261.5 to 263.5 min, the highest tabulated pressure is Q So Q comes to 5.635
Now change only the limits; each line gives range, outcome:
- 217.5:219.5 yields 6.184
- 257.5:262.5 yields 5.848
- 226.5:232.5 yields 6.632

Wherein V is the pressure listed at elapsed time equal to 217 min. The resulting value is 6.06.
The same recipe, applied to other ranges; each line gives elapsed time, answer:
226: 6.472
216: 5.586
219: 6.184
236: 6.98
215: 5.562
